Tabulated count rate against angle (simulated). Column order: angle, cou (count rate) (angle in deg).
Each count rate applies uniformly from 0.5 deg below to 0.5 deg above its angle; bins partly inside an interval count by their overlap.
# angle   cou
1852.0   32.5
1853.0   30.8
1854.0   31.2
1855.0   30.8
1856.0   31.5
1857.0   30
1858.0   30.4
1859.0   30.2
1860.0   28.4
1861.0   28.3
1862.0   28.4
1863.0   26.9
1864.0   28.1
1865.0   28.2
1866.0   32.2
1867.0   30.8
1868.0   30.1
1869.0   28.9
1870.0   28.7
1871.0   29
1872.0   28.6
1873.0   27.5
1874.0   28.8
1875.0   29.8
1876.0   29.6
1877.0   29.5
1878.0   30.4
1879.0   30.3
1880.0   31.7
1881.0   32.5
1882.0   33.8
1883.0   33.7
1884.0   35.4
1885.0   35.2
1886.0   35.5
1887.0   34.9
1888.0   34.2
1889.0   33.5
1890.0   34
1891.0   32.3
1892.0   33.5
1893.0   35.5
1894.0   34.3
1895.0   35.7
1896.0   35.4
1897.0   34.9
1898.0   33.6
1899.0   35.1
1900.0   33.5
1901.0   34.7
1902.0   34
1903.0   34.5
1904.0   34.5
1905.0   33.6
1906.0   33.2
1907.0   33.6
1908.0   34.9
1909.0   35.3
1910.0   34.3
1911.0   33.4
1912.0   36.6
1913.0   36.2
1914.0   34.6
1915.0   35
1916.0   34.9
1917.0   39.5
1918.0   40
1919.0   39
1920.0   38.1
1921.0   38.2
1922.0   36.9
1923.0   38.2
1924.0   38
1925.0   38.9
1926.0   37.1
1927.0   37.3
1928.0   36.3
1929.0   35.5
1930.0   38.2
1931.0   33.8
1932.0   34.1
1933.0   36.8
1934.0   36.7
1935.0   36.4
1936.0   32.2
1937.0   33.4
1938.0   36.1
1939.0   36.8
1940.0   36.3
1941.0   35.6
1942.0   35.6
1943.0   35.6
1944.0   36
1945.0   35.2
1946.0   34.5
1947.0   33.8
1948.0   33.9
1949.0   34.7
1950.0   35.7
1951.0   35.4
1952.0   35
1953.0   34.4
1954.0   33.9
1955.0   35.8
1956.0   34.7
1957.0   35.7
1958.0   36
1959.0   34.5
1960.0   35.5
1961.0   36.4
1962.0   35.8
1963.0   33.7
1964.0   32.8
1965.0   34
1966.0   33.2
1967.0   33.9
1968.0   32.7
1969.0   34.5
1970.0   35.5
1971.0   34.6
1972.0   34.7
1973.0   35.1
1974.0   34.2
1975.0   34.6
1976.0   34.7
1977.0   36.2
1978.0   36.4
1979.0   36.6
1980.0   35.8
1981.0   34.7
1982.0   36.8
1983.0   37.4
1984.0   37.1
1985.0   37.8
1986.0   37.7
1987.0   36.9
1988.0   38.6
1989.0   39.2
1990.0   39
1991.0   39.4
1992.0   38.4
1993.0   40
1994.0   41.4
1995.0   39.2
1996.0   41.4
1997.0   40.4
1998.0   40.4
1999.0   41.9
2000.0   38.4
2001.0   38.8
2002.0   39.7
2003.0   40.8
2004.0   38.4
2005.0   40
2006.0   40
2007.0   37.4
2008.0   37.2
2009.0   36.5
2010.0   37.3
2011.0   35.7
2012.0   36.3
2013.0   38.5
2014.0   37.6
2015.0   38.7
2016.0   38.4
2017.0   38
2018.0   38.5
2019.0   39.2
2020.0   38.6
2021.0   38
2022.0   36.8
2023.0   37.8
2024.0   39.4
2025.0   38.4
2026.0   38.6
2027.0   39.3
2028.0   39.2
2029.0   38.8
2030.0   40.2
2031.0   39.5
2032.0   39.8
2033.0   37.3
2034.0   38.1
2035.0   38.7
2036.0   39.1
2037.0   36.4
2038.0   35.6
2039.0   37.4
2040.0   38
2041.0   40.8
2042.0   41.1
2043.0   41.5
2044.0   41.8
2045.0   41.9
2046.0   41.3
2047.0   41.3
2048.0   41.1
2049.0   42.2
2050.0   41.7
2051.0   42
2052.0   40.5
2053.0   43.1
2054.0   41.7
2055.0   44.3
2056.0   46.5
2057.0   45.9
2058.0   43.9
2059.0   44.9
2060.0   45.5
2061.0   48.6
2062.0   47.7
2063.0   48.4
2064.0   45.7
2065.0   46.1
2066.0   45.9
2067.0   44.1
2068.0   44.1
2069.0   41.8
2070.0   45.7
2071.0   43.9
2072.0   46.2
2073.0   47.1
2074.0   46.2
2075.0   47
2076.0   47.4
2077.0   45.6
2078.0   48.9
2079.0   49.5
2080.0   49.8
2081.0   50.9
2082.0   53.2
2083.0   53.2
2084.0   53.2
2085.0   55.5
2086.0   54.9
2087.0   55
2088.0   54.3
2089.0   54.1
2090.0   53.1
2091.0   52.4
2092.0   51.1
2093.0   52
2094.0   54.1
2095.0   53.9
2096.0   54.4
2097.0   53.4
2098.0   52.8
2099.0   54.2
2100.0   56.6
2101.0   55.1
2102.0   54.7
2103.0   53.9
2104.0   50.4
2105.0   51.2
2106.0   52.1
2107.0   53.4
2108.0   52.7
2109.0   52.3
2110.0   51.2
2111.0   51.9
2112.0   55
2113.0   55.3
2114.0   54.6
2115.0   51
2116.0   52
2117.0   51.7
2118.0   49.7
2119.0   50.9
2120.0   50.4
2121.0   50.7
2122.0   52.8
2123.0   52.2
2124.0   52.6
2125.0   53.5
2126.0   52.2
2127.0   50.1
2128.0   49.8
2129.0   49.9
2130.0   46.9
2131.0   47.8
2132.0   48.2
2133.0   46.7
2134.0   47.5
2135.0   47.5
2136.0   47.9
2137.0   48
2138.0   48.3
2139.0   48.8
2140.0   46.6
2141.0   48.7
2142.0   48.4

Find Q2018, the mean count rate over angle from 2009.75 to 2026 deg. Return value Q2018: 38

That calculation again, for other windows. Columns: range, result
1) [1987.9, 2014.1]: 39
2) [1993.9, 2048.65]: 39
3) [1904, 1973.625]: 35.5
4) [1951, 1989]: 35.4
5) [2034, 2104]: 47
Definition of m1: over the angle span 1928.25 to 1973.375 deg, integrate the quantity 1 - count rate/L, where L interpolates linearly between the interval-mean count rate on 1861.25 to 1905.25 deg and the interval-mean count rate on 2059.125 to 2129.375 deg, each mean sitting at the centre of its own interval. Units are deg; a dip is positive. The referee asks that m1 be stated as 3.6 deg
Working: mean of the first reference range 32.1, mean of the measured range 35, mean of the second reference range 50.8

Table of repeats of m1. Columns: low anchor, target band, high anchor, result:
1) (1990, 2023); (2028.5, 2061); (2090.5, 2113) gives 2.5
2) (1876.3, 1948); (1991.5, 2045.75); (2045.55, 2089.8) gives 5.3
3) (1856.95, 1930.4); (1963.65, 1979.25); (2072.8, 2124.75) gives 2.3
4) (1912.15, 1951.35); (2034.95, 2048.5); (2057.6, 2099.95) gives 1.9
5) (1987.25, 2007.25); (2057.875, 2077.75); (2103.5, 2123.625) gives 0.6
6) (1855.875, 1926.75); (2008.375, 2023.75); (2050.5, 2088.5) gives 1.9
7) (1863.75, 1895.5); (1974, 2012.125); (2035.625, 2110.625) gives 2.8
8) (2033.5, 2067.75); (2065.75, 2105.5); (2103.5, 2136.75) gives -3.4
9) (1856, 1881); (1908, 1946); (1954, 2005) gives -3.3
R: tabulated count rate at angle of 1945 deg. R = 35.2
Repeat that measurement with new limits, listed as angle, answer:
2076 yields 47.4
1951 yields 35.4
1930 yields 38.2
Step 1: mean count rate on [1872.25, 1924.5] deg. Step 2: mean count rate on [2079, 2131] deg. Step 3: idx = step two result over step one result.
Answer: 1.53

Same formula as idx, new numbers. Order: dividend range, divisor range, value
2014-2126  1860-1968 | 1.36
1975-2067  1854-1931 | 1.19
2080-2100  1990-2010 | 1.36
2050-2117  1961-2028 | 1.33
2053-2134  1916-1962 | 1.39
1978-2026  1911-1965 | 1.07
